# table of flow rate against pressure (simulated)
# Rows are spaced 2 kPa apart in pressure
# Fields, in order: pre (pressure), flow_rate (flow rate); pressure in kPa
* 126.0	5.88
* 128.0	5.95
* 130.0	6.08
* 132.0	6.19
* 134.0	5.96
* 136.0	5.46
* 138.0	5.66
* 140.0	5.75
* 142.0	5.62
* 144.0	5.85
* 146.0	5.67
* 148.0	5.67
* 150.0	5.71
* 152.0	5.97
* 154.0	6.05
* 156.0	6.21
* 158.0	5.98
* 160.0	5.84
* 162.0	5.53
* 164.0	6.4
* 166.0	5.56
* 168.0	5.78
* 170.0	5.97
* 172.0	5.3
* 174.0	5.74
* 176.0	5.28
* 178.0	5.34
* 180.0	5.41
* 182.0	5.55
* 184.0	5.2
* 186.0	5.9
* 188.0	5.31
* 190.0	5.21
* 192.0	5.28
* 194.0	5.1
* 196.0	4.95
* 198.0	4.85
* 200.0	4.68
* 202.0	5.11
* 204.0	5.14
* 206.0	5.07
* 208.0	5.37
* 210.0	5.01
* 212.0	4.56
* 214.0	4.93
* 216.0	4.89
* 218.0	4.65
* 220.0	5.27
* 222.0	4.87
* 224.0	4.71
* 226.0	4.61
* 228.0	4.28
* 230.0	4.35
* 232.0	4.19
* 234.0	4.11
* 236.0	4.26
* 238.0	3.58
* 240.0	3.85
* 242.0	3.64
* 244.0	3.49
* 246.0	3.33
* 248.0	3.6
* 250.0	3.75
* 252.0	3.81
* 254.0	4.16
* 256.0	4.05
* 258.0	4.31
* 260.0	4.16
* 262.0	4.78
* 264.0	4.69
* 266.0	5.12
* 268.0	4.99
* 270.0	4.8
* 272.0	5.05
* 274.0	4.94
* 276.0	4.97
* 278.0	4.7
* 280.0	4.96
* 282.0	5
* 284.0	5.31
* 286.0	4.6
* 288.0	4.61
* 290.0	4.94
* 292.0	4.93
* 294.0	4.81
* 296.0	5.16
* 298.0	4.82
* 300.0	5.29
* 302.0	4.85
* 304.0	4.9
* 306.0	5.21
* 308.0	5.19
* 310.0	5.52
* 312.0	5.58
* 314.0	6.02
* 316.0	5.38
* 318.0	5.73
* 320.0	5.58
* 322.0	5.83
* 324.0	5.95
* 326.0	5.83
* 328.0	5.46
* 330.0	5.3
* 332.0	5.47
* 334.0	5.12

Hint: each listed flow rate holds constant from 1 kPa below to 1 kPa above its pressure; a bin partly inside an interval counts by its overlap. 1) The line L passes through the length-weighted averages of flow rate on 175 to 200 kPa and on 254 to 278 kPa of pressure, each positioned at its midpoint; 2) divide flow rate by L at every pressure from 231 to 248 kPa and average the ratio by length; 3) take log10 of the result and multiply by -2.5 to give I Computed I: 0.27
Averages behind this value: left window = 5.26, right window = 4.69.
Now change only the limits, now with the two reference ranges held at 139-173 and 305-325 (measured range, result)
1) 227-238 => 0.339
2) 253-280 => 0.207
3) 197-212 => 0.151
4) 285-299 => 0.165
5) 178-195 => 0.079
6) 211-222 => 0.179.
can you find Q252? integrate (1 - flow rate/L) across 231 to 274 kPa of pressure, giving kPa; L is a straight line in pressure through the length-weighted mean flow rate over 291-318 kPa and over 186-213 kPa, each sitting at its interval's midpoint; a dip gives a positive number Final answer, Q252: 8.0 kPa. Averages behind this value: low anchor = 5.08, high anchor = 5.22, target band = 4.19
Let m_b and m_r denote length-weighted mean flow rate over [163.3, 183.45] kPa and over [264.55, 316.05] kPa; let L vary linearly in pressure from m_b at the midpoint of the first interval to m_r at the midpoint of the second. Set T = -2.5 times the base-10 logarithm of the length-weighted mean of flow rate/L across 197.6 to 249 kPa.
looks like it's 0.20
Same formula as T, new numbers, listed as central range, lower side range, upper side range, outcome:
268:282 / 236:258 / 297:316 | -0.102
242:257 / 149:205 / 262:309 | 0.345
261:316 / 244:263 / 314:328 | -0.039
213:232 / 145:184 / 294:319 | 0.179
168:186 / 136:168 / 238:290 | -0.002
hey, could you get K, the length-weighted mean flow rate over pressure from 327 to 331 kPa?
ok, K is 5.38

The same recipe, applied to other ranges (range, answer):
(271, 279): 4.92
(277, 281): 4.83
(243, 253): 3.6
